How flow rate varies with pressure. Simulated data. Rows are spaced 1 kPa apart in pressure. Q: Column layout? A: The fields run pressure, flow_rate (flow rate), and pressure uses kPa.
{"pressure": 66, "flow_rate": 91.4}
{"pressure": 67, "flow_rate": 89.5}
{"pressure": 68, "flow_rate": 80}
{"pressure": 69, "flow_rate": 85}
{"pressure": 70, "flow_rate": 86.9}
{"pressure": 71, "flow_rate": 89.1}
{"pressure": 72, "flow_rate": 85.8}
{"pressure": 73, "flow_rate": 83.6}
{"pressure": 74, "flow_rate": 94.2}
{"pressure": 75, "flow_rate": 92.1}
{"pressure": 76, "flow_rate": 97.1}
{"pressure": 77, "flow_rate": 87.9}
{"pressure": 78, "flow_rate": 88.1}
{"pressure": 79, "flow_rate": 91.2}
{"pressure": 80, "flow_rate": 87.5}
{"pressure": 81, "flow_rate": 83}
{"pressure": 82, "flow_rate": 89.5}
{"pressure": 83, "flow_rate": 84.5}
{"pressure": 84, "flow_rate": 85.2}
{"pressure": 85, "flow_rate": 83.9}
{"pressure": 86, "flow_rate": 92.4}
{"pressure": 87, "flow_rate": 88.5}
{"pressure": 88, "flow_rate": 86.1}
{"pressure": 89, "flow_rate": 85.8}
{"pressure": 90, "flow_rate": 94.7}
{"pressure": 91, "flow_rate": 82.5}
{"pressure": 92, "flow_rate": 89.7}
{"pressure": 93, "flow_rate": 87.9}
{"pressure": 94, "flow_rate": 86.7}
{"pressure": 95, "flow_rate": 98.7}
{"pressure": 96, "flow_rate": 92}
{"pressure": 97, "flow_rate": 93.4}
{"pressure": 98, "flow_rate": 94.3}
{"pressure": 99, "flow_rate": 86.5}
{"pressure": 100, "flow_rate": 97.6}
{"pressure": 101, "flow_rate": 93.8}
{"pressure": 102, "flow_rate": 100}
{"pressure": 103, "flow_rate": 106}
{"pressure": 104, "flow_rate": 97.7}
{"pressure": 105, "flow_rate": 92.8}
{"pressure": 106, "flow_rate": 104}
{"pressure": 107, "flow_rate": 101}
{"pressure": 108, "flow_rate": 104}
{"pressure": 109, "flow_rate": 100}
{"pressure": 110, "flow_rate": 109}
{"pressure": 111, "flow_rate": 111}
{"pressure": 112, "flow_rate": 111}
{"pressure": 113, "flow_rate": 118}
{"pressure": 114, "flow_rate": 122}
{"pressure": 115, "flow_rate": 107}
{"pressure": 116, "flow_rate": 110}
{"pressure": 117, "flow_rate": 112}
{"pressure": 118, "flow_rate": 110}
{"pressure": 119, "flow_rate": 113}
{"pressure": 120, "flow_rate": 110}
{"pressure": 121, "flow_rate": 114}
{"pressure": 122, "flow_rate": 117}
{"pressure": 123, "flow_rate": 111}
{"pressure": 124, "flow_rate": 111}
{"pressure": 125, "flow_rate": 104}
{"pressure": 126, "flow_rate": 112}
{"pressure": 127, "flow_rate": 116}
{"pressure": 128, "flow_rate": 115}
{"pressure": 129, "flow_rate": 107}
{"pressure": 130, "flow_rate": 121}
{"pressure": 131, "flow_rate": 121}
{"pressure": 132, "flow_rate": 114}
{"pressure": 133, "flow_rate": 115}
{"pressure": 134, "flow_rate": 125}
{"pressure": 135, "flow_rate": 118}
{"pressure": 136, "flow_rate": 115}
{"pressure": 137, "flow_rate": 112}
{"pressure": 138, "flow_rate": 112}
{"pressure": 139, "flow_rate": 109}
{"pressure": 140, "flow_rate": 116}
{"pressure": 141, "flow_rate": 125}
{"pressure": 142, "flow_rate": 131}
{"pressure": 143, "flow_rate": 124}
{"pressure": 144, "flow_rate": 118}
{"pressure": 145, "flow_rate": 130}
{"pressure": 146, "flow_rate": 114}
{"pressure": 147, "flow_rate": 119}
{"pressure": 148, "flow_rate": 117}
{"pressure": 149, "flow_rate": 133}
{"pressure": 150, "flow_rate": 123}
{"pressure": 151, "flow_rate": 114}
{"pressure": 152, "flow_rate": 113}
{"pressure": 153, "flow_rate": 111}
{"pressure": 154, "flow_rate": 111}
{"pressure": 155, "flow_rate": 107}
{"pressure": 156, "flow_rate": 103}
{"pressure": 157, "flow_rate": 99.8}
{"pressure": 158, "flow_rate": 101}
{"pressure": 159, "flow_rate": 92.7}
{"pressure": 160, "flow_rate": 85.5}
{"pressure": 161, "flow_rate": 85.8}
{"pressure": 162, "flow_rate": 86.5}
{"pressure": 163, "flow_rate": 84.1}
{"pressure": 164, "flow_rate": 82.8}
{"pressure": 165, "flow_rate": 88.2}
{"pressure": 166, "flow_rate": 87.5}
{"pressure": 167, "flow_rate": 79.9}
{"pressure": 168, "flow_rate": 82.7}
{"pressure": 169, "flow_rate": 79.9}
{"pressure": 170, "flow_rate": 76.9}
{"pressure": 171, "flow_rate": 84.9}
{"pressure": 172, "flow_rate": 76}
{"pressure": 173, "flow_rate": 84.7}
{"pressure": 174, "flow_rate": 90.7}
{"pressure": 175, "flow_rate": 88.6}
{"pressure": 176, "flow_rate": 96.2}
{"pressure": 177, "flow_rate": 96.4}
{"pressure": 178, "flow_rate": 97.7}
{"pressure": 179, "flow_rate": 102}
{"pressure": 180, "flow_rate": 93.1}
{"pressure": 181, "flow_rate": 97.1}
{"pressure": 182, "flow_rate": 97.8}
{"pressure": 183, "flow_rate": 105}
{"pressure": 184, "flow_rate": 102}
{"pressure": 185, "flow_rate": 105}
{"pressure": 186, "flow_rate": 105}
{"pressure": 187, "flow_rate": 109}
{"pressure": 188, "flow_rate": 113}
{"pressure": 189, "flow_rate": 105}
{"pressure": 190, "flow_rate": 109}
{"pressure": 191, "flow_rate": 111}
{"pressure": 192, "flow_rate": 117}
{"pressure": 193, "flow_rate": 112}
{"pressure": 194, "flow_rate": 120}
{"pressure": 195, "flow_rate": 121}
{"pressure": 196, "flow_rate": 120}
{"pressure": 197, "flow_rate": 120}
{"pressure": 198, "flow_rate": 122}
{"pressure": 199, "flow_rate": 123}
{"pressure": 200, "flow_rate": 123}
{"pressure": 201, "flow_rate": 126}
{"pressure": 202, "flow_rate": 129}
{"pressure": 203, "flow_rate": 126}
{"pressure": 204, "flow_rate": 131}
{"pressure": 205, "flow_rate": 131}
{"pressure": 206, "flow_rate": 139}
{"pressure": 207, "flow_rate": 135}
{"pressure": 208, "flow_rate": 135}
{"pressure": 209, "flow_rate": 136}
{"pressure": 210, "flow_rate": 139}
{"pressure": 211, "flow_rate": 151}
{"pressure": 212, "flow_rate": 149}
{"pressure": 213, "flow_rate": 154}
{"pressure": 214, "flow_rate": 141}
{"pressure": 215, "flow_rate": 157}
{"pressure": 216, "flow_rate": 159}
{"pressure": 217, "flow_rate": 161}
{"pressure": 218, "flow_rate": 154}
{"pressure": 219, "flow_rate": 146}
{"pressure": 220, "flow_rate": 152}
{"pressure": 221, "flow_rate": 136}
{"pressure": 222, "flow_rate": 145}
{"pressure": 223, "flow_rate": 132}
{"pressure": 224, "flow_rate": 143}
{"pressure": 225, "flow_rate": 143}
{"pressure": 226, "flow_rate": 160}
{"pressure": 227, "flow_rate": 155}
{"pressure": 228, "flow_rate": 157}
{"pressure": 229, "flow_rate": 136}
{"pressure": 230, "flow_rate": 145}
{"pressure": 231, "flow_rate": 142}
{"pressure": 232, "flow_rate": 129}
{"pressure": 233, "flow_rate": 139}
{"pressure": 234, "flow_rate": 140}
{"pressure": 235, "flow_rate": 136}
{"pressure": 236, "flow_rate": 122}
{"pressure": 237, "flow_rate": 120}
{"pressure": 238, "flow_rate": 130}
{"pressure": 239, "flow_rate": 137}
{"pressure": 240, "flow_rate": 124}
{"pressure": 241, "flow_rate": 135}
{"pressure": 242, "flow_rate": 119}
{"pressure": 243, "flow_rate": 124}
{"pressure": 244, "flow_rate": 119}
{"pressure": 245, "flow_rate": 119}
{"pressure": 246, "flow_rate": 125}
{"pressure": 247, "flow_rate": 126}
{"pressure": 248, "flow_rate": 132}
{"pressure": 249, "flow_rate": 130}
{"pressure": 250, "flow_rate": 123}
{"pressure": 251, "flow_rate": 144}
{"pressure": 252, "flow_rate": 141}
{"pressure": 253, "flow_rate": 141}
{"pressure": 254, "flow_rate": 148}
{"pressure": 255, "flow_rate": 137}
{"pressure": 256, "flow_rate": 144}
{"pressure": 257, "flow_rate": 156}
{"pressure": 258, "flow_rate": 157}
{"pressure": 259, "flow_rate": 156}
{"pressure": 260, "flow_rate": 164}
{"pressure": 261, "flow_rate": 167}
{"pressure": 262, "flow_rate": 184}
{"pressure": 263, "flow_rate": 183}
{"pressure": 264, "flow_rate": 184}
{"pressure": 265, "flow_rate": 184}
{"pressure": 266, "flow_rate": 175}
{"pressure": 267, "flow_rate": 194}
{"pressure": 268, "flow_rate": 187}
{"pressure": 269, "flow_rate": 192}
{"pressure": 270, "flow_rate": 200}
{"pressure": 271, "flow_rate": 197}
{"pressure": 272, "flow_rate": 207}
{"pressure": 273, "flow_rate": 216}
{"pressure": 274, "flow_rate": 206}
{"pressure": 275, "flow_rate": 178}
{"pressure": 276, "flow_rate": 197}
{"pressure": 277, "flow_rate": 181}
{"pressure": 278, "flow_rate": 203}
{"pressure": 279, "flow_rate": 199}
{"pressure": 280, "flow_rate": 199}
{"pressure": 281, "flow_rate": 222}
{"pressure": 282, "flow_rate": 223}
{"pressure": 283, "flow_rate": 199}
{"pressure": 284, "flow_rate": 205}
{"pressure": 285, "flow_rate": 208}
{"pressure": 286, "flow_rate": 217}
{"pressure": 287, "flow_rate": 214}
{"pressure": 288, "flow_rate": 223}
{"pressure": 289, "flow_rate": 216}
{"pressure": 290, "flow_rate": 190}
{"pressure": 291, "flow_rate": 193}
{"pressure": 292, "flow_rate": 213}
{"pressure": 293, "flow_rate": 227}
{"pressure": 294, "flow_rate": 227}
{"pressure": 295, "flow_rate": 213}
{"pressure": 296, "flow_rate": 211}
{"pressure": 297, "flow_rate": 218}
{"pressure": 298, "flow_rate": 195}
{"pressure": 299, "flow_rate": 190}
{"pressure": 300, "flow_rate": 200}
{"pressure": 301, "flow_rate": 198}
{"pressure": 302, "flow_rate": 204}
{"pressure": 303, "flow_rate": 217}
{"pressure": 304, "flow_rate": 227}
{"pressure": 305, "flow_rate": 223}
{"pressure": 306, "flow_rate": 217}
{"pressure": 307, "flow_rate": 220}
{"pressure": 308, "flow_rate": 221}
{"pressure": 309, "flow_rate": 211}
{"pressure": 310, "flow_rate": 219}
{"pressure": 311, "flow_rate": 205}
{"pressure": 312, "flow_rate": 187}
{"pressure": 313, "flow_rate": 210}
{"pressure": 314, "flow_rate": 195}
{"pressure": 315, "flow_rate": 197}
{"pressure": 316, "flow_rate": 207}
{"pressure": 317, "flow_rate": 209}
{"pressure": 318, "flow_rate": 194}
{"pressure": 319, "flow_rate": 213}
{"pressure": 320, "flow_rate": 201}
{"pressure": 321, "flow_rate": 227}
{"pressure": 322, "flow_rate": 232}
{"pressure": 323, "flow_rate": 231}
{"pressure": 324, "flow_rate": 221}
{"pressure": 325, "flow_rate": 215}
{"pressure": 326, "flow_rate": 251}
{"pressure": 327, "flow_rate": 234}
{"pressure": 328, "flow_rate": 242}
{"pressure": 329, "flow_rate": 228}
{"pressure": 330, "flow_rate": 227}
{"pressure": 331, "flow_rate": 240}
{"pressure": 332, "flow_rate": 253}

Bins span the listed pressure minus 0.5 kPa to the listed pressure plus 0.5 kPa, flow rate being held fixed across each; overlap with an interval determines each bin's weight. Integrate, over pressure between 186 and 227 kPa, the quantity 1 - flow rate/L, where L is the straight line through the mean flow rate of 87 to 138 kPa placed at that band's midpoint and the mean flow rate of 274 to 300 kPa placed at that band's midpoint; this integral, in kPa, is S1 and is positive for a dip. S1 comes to 6.8 kPa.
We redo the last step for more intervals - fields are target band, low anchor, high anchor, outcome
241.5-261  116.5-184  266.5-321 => 4.3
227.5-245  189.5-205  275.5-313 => 2.7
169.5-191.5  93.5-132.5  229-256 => 4.1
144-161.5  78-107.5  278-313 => 2.3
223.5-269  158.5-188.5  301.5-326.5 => 2.7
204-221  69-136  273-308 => 1.9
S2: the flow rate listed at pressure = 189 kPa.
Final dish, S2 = 105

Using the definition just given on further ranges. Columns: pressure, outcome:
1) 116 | 110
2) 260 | 164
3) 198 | 122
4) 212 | 149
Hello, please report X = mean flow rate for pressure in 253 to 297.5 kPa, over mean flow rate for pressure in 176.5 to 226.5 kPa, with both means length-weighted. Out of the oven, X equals 1.5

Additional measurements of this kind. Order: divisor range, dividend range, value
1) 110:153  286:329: 1.84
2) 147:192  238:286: 1.71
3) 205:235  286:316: 1.45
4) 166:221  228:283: 1.37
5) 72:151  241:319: 1.79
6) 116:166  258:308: 1.82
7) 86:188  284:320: 2.03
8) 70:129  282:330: 2.17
